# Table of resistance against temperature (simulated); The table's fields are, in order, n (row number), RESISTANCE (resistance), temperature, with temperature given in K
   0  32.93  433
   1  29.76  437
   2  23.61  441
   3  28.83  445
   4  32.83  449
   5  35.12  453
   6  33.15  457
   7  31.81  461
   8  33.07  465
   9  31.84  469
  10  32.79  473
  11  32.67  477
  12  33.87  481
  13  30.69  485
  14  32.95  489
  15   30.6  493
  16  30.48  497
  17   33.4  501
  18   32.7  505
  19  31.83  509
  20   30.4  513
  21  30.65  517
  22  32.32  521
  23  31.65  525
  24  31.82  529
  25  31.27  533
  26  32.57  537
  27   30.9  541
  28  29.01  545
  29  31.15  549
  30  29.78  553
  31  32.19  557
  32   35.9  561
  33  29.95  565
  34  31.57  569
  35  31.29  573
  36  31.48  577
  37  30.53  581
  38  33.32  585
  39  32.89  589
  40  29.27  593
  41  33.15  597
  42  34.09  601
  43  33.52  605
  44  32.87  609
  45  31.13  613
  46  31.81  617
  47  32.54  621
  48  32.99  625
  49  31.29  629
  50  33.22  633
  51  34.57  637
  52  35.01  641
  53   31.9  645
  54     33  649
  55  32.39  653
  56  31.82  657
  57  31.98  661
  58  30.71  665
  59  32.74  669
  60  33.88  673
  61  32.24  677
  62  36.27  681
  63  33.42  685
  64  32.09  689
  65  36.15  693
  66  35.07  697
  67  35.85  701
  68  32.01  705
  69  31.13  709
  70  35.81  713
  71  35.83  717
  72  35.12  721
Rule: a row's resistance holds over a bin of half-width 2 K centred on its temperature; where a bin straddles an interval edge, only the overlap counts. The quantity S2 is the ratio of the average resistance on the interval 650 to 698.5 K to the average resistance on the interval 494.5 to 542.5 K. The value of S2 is 1.05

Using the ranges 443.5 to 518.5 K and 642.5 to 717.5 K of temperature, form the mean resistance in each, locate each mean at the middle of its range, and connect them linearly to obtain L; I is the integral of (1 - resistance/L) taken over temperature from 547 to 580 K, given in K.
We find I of 1.0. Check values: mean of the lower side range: 32.1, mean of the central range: 31.6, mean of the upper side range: 33.3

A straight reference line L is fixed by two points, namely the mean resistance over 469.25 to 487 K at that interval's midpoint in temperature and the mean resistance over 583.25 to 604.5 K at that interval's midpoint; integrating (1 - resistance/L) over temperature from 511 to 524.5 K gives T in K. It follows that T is 0.5 K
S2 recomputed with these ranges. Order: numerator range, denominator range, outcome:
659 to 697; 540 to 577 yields 1.07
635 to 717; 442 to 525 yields 1.05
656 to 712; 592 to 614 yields 1.02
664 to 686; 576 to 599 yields 1.05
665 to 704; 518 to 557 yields 1.09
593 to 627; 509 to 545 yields 1.04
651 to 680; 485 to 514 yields 1.02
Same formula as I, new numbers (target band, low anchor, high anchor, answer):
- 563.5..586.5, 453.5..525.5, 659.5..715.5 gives 1.0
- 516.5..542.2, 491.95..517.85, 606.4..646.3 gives 0.1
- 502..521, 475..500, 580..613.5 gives 0.3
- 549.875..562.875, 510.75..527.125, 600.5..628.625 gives -0.3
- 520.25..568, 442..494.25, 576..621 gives 1.0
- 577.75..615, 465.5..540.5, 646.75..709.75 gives 0.4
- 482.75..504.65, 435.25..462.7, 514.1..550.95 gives -0.5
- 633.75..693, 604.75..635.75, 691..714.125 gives 0.5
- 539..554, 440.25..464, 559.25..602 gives 0.8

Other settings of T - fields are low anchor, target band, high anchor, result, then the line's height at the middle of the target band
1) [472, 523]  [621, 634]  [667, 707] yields 0.34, 33.3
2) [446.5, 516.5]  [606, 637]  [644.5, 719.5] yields 0.59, 33.1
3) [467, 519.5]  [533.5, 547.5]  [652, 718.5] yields 0.61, 32.3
